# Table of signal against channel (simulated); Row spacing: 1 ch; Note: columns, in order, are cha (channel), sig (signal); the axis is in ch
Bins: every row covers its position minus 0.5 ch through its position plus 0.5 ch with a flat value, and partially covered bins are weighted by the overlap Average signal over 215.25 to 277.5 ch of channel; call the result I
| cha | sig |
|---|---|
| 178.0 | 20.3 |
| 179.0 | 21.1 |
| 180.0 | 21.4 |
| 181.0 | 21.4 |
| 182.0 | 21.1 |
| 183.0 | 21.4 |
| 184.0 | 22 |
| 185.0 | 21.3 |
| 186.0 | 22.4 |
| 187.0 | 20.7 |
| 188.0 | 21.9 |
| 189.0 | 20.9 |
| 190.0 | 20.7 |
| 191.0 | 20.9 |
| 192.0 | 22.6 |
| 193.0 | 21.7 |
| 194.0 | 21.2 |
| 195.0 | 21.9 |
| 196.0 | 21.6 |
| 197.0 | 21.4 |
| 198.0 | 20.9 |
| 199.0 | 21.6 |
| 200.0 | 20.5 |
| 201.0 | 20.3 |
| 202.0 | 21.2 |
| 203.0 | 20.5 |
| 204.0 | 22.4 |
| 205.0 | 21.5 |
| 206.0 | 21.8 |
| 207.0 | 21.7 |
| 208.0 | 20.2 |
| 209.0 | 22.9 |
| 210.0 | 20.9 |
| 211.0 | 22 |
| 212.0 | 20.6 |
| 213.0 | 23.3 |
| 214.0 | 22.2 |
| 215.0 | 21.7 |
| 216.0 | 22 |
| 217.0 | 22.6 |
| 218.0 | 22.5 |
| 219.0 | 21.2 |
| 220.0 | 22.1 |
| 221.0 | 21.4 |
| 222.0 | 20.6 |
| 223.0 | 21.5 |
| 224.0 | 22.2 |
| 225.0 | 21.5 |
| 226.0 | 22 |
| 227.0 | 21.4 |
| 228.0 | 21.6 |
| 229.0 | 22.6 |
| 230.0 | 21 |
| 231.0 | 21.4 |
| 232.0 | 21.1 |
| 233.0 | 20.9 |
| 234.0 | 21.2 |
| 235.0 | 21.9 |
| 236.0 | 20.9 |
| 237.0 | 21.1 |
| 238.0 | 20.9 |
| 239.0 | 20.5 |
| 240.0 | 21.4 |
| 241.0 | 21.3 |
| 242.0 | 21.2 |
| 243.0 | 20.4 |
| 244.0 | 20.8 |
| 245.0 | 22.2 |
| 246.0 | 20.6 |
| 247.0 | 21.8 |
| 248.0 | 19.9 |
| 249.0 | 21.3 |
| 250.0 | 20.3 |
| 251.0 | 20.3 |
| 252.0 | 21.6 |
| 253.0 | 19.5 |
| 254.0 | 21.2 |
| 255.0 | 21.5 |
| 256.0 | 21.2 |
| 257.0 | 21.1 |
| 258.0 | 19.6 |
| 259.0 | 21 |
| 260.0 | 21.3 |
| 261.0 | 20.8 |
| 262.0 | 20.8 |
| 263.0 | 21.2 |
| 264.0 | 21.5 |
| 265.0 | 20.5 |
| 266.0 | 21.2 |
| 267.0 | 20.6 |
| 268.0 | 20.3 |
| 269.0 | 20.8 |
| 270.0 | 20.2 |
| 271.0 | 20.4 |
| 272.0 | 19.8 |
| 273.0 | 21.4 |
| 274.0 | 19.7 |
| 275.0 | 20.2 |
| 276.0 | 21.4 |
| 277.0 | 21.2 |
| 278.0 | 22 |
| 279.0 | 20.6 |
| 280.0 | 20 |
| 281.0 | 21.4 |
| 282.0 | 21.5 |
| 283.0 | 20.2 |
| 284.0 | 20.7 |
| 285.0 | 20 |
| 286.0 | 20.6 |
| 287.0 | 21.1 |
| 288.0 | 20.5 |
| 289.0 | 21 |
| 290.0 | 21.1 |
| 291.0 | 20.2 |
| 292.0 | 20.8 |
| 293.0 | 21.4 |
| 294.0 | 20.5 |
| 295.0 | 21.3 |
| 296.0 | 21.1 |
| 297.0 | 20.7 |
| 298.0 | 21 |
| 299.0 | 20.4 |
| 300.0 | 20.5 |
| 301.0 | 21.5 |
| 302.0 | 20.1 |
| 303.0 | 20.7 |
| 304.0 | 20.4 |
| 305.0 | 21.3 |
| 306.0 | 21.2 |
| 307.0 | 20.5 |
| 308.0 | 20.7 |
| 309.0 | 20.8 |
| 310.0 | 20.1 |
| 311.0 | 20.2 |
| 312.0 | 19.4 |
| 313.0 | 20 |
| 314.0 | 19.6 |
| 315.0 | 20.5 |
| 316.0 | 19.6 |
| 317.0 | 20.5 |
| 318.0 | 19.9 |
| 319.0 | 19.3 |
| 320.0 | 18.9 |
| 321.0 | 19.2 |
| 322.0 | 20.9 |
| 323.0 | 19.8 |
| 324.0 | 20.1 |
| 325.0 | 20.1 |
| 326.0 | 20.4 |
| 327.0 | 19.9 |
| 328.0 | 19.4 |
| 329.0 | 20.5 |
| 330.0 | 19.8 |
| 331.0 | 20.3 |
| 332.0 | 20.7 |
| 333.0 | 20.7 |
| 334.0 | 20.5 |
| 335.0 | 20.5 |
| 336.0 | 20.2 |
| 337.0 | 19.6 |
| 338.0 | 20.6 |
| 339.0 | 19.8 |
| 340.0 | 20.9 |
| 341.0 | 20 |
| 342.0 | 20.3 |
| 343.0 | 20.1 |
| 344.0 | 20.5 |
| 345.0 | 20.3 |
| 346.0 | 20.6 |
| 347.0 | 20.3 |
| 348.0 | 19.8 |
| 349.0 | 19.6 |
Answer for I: 21.1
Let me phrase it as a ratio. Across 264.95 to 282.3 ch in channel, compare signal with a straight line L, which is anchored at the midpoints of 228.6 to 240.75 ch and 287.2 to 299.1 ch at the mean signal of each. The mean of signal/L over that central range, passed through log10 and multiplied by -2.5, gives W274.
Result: 0.01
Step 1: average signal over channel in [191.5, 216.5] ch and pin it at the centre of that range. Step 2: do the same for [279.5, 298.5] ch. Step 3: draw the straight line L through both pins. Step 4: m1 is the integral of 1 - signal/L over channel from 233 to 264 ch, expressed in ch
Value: 0.3 ch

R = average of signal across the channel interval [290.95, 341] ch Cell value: 20.3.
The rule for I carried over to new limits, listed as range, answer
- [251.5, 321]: 20.6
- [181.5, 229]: 21.6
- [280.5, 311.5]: 20.8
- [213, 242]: 21.5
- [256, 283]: 20.8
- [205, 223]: 21.7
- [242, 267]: 20.9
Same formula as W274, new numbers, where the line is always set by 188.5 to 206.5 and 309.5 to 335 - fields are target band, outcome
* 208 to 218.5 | -0.04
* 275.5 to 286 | -0.02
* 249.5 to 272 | 0.00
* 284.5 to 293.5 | -0.02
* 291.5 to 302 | -0.03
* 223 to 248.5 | -0.02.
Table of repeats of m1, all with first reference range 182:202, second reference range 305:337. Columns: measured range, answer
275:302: -0.5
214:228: -0.4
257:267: -0.1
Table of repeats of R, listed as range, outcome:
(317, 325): 19.8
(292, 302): 20.9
